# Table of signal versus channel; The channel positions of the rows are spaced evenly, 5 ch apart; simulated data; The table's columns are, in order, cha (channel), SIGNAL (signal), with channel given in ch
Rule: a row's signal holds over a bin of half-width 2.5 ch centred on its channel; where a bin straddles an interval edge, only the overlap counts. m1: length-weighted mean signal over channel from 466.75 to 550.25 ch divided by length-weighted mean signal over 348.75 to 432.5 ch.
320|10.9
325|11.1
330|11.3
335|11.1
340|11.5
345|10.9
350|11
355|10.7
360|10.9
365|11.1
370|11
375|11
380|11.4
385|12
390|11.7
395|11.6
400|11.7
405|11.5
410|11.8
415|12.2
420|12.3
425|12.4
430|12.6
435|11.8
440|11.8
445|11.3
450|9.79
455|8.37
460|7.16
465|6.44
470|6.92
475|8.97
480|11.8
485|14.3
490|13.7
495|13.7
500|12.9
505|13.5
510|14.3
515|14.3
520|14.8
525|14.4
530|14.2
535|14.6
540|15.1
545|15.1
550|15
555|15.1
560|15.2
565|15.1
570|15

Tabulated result 1.1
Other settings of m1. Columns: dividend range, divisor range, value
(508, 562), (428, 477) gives 1.55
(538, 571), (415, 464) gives 1.40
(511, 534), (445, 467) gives 1.73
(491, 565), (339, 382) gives 1.31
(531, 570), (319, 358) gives 1.35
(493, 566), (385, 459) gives 1.27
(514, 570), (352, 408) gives 1.31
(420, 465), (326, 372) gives 0.95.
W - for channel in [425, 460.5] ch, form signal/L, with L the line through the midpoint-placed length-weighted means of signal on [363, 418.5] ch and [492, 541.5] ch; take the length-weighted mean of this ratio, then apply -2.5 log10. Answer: 0.17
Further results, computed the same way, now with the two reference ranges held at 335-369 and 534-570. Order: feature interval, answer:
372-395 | 0.01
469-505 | 0.14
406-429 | 0.02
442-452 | 0.21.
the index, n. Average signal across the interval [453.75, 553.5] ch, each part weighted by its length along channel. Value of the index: 12.6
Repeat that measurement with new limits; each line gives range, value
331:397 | 11.2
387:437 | 12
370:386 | 11.3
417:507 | 11.1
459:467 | 6.76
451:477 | 7.67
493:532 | 14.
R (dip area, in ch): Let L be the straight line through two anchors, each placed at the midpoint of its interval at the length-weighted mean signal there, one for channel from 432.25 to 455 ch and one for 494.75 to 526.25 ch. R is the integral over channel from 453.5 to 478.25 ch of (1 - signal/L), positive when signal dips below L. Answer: 8.8 ch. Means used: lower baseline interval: 10.9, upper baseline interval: 14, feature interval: 7.67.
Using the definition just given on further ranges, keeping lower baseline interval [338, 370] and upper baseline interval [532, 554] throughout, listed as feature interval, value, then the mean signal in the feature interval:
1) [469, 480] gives 3.7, 8.96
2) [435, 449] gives 1.6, 11.4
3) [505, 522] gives 0.0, 14.3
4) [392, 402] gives 0.2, 11.7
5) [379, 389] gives -0.1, 11.7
